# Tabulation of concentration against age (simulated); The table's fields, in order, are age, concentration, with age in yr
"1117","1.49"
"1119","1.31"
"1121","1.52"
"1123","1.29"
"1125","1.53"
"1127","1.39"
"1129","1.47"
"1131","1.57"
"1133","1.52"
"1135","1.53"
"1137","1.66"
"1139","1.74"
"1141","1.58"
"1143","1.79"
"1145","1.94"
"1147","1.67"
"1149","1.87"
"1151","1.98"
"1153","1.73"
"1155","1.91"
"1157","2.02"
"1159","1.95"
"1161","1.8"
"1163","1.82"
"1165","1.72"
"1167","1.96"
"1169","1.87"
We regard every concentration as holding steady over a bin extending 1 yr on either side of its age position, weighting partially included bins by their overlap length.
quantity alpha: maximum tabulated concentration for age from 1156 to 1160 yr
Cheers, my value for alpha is 2.02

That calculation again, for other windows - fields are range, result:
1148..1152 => 1.98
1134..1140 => 1.74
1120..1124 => 1.52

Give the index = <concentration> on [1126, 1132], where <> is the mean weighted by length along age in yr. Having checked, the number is 1.48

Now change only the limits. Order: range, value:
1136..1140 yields 1.7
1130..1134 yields 1.54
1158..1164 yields 1.86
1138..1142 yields 1.66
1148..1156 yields 1.87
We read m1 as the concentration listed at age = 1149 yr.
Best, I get 1.87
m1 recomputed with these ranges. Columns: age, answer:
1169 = 1.87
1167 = 1.96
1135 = 1.53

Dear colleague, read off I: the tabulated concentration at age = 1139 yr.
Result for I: 1.74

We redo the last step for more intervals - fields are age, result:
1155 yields 1.91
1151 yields 1.98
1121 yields 1.52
